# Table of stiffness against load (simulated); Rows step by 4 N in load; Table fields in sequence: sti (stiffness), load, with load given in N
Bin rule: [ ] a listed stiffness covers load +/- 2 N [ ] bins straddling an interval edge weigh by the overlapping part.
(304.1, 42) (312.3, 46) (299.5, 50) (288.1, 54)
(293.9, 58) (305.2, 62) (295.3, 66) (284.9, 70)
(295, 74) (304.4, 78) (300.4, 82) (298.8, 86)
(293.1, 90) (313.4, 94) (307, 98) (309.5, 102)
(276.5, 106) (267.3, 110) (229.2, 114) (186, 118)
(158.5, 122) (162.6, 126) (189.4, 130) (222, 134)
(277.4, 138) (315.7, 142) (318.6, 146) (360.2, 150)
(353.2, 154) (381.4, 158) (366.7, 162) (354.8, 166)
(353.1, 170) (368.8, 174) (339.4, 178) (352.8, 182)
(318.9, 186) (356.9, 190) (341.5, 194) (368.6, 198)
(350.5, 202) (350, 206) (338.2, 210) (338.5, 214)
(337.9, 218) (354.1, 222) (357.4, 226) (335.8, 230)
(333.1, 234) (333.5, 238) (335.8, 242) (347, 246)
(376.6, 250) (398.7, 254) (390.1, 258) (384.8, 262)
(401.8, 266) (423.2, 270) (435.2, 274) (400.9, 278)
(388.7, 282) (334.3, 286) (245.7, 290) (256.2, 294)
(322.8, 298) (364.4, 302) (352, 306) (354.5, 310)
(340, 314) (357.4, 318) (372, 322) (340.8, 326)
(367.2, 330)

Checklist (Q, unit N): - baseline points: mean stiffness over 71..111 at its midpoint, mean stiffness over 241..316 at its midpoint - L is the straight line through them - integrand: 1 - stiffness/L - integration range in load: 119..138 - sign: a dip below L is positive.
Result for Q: 7.16 N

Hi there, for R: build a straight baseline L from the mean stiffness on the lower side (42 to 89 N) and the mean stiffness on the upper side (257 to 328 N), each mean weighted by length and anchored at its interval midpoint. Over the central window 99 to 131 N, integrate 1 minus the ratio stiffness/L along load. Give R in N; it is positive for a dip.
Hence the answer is 8.7 N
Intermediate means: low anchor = 298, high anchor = 359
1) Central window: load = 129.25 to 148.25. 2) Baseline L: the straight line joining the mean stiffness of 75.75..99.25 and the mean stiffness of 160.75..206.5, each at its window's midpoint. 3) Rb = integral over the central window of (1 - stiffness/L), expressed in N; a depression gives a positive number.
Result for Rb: 3.4 N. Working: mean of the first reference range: 303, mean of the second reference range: 352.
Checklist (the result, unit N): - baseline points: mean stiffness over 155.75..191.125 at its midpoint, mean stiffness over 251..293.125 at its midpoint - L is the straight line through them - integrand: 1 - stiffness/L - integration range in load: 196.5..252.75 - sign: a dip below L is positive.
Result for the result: 2.88 N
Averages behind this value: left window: 355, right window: 377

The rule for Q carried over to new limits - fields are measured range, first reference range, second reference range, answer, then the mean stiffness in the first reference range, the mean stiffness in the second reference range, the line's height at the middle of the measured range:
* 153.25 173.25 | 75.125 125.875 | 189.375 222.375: -3.04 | 267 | 348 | 315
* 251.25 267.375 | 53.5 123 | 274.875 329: -3.04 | 280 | 343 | 331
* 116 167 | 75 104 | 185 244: 6.74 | 303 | 344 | 320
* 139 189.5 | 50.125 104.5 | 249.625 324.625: -3.43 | 299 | 363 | 325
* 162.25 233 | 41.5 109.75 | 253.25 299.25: -2.05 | 298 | 365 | 339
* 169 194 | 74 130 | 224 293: -2.74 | 261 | 364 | 313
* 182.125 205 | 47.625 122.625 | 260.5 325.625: -1.89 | 282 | 358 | 321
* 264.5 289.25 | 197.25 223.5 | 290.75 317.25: -4.10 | 347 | 329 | 334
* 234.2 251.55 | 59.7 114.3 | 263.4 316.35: -0.23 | 293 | 356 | 341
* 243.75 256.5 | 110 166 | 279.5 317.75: -2.45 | 274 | 331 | 314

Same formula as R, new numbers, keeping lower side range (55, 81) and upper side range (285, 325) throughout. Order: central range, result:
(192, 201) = -1.1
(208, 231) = -1.9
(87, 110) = 0.3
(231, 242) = -0.5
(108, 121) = 3.5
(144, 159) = -2.1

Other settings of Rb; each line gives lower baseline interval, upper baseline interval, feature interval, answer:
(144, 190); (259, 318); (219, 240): 0.7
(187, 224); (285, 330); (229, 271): -3.4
